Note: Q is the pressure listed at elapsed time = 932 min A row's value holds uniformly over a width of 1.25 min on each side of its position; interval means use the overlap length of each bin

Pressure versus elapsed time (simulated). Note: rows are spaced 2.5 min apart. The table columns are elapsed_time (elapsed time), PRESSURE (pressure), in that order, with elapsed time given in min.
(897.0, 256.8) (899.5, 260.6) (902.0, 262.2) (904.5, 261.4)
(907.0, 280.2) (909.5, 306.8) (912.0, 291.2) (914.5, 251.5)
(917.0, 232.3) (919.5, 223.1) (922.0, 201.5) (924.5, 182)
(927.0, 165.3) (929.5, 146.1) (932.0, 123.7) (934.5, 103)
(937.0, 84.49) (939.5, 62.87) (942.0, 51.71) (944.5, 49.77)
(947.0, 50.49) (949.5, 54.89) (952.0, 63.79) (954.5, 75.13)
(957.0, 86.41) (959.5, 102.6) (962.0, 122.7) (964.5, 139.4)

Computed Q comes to 123.7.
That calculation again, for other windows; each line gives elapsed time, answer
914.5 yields 251.5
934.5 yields 103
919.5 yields 223.1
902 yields 262.2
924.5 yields 182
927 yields 165.3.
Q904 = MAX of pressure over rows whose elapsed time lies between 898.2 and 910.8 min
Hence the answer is 306.8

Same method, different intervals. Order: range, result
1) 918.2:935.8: 223.1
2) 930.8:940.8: 123.7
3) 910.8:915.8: 291.2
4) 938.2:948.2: 62.87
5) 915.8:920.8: 232.3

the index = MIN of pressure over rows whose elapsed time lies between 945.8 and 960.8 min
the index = 50.49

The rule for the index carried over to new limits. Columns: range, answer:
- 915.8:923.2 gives 201.5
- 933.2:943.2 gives 51.71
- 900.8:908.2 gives 261.4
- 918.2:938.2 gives 84.49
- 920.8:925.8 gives 182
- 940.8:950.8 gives 49.77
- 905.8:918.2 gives 232.3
